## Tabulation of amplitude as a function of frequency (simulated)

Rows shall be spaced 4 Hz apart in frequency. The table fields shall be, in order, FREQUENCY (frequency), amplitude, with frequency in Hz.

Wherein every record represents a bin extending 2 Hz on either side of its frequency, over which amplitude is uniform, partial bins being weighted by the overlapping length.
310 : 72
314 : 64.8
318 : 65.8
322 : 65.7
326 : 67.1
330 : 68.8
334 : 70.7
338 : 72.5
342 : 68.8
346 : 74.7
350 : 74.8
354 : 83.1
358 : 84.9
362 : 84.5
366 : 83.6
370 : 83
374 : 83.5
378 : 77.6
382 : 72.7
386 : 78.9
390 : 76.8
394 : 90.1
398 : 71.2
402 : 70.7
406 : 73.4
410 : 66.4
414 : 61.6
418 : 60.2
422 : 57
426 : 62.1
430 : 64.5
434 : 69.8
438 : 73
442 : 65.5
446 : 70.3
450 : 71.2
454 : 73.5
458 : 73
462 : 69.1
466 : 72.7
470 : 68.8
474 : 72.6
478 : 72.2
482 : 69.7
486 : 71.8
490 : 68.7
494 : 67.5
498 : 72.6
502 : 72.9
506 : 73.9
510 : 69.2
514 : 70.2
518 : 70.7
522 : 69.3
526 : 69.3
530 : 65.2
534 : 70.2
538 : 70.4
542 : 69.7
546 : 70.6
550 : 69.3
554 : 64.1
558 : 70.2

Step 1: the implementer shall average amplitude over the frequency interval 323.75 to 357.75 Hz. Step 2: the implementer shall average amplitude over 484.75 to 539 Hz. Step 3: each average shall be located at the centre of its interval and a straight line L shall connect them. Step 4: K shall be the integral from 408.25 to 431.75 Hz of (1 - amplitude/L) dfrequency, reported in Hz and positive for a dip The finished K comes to 3.23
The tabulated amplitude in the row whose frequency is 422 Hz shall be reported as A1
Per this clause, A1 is 57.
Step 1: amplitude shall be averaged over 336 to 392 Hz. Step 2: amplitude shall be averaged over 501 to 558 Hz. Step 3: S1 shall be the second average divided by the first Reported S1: 0.9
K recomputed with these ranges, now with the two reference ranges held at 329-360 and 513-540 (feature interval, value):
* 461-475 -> 0.06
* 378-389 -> -0.37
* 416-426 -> 1.83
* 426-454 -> 1.21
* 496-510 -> -0.51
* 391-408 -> -0.72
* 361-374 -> -1.64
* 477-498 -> 0.12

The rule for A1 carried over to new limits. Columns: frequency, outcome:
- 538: 70.4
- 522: 69.3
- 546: 70.6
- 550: 69.3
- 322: 65.7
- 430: 64.5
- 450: 71.2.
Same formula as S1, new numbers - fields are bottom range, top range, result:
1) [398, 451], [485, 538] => 1.05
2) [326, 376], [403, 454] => 0.86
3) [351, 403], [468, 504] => 0.88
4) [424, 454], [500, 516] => 1.05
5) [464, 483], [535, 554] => 0.97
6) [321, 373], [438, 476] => 0.93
